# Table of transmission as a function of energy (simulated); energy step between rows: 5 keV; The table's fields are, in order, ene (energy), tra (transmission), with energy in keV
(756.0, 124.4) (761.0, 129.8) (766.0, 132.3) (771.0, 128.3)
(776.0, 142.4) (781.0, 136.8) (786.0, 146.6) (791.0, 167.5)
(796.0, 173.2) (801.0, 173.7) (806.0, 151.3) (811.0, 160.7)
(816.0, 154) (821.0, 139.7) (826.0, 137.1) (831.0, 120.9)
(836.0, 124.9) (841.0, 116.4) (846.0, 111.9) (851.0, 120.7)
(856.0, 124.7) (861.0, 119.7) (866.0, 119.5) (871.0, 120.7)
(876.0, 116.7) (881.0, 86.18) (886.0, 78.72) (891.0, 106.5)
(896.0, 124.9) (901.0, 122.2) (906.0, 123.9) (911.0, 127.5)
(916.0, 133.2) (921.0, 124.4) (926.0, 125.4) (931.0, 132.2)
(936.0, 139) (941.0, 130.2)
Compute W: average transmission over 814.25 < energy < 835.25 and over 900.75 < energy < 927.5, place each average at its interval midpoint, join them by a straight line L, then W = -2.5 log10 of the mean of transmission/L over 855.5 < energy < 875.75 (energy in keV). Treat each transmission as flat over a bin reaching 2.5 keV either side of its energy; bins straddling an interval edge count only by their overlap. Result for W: 0.10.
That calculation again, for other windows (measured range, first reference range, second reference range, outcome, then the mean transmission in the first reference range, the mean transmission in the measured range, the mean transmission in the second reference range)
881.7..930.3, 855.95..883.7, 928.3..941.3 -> 0.07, 113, 118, 134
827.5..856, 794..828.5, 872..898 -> 0.12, 155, 120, 103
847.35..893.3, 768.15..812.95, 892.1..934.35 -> 0.23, 153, 110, 126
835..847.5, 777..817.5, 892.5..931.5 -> 0.23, 157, 117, 126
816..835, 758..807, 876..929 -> 0.01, 148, 135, 116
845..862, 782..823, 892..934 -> 0.19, 158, 120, 126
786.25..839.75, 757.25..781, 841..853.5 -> -0.20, 133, 149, 116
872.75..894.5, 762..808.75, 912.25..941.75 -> 0.35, 150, 99.1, 131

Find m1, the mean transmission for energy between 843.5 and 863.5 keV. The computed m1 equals 119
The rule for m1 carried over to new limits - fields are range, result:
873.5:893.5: 97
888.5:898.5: 116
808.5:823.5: 151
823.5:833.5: 129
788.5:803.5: 171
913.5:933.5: 129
